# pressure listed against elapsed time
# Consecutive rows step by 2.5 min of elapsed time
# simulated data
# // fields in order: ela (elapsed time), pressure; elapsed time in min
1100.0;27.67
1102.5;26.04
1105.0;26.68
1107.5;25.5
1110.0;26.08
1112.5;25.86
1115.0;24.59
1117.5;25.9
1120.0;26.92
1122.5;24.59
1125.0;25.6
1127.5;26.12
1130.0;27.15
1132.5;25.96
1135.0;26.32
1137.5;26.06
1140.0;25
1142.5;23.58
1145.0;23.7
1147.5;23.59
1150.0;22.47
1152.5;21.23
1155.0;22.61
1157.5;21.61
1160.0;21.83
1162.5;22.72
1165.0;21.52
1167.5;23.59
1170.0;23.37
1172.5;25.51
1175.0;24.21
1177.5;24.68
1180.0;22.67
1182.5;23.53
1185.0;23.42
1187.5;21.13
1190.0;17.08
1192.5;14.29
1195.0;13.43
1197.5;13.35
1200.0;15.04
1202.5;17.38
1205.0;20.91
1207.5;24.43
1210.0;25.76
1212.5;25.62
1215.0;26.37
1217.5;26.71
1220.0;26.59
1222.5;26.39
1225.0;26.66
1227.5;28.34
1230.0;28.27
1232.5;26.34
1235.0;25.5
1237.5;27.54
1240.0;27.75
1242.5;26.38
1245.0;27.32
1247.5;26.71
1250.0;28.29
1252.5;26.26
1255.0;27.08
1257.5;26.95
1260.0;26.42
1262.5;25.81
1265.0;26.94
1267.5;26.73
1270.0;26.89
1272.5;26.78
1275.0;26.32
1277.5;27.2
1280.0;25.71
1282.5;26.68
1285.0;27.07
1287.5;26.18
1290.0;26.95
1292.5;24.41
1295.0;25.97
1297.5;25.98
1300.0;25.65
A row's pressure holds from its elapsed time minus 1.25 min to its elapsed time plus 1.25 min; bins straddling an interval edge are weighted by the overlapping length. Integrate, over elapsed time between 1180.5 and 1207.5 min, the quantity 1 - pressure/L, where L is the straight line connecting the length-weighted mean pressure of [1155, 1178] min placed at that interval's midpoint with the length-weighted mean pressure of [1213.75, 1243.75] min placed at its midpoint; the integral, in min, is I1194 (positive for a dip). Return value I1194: 7.0 min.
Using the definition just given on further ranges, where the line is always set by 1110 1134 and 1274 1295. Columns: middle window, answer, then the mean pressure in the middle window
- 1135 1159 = 2.3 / 23.5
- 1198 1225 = 2.8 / 23.4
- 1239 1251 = -0.5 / 27.3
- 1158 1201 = 8.8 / 20.7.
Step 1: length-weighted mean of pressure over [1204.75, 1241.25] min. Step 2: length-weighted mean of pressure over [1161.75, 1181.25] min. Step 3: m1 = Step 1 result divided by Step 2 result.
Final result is 1.1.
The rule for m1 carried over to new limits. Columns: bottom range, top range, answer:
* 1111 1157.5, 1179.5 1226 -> 0.87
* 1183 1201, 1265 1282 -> 1.56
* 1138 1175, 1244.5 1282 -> 1.16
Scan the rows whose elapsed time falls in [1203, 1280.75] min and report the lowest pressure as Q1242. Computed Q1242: 20.91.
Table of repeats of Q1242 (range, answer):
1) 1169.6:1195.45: 13.43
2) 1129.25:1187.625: 21.13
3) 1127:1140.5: 25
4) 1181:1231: 13.35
